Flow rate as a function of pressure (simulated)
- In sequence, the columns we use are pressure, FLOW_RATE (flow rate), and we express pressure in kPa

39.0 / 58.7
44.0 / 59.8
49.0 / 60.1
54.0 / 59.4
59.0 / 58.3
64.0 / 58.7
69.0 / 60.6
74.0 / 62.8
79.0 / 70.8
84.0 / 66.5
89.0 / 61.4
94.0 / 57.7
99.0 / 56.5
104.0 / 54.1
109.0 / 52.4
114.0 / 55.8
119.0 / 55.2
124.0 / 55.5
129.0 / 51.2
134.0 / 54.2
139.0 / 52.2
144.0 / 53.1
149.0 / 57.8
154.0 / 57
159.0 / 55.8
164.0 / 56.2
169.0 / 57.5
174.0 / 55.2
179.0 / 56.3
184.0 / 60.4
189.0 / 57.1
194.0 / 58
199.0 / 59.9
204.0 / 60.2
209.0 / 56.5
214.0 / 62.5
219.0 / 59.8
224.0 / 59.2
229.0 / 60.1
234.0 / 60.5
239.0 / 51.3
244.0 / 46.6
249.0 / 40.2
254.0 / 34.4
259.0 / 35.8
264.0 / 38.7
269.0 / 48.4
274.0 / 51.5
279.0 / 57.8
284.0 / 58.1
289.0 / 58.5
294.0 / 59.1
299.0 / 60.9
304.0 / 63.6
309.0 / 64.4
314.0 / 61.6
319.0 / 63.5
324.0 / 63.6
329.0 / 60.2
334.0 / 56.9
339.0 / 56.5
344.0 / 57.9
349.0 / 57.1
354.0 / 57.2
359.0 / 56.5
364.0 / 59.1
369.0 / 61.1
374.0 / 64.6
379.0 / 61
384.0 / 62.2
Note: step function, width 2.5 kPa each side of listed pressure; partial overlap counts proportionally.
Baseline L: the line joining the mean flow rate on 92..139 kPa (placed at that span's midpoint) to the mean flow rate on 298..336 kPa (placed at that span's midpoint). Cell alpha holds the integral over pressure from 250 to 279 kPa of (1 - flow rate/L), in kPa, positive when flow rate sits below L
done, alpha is 8.21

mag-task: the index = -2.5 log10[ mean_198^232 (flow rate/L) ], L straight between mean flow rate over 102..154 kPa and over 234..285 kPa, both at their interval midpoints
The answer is -0.21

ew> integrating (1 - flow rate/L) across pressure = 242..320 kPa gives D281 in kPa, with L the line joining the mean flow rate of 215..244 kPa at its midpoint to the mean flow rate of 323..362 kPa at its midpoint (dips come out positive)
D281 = 7.0 kPa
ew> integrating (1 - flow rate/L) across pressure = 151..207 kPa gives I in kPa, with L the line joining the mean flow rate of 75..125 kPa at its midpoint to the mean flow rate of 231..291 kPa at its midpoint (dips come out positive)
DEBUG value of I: -4.05 kPa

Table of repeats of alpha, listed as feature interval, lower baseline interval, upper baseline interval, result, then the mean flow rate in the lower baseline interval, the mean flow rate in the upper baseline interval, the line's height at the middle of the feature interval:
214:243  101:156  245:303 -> -3.8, 54.4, 49.7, 51.2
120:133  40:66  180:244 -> 1.1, 59.2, 58.3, 58.8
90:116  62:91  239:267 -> 1.9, 63.6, 40.4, 60.1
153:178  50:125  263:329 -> 1.1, 59.1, 58.2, 58.8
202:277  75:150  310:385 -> 9.7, 57.1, 60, 58.6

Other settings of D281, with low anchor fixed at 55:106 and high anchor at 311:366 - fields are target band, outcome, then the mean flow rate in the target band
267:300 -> 1.8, 56.2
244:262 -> 6.5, 38.2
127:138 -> 1.4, 52.7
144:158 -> 0.9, 56.5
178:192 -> 0.5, 58.1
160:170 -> 0.6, 56.6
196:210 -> 0.2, 59.1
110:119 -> 0.8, 55.1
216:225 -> 0.0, 59.7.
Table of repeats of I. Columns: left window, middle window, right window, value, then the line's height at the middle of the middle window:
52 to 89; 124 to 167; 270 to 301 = 4.1 kPa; 60.6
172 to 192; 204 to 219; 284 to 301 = -0.5 kPa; 57.8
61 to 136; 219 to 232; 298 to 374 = -0.1 kPa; 59.3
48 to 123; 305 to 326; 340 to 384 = -1.4 kPa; 59.4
